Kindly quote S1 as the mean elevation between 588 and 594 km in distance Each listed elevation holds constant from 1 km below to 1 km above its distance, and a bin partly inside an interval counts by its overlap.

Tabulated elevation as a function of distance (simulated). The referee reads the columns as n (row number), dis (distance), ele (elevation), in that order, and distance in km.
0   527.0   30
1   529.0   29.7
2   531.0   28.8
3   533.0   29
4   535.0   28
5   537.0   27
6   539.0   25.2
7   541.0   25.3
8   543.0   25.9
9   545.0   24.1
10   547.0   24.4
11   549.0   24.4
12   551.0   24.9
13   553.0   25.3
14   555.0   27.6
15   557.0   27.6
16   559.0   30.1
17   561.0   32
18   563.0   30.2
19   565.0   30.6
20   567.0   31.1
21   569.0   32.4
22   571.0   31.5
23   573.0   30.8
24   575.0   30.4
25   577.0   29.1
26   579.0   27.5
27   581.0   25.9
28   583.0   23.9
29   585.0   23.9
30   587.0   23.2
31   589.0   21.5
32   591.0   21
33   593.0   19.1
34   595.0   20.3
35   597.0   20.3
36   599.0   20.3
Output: 20.5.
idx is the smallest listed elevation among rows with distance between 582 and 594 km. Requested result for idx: 19.1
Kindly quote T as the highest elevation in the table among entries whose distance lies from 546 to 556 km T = 27.6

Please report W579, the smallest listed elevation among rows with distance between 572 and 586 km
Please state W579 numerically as 23.9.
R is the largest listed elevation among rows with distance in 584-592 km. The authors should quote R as 23.9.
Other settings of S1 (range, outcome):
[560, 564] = 31.1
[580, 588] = 24.2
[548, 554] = 24.9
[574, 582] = 28.2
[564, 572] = 31.4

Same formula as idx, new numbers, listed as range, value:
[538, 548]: 24.1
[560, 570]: 30.2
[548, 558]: 24.4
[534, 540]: 25.2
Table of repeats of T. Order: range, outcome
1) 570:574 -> 31.5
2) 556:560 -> 30.1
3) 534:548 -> 28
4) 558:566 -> 32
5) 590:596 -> 21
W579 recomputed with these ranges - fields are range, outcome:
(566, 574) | 30.8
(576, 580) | 27.5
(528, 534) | 28.8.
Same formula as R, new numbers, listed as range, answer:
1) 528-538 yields 29.7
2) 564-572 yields 32.4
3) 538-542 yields 25.3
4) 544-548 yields 24.4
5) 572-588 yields 30.8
